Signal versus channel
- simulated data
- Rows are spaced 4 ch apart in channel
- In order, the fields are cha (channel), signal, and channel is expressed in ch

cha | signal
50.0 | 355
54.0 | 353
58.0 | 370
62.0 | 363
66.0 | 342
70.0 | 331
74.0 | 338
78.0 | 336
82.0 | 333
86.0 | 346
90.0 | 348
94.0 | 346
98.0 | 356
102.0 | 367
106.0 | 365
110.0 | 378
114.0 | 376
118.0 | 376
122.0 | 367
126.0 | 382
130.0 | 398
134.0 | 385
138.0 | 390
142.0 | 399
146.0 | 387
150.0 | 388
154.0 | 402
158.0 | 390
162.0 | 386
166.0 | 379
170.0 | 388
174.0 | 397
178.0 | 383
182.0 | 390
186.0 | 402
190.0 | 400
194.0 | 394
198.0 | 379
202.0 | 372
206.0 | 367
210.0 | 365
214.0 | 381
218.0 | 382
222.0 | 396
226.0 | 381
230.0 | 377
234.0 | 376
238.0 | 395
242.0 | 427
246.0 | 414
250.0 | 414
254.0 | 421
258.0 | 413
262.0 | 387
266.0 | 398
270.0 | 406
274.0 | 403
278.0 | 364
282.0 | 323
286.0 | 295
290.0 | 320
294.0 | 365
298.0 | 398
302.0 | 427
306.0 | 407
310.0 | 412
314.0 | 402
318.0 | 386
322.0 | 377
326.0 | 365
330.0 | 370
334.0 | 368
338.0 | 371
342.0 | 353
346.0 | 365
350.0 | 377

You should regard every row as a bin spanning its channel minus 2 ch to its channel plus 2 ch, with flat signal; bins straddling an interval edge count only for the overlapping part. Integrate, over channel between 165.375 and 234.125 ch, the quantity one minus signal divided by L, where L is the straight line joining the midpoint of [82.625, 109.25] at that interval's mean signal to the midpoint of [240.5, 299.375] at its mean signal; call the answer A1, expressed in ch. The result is -2.4 ch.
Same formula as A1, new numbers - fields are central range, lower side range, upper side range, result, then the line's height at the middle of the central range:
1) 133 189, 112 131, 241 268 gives -0.4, 388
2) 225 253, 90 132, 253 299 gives -2.0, 372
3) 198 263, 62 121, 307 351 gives -4.2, 368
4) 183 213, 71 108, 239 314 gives -0.9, 372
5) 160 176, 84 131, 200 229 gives -0.6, 373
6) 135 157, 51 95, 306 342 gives -2.2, 356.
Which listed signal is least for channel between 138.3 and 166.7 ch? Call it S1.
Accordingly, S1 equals 379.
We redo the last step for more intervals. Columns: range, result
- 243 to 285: 323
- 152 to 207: 367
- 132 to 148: 385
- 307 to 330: 365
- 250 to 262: 387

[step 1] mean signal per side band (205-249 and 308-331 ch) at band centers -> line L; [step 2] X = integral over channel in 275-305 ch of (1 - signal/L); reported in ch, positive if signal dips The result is 2.13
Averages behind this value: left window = 388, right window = 386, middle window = 359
